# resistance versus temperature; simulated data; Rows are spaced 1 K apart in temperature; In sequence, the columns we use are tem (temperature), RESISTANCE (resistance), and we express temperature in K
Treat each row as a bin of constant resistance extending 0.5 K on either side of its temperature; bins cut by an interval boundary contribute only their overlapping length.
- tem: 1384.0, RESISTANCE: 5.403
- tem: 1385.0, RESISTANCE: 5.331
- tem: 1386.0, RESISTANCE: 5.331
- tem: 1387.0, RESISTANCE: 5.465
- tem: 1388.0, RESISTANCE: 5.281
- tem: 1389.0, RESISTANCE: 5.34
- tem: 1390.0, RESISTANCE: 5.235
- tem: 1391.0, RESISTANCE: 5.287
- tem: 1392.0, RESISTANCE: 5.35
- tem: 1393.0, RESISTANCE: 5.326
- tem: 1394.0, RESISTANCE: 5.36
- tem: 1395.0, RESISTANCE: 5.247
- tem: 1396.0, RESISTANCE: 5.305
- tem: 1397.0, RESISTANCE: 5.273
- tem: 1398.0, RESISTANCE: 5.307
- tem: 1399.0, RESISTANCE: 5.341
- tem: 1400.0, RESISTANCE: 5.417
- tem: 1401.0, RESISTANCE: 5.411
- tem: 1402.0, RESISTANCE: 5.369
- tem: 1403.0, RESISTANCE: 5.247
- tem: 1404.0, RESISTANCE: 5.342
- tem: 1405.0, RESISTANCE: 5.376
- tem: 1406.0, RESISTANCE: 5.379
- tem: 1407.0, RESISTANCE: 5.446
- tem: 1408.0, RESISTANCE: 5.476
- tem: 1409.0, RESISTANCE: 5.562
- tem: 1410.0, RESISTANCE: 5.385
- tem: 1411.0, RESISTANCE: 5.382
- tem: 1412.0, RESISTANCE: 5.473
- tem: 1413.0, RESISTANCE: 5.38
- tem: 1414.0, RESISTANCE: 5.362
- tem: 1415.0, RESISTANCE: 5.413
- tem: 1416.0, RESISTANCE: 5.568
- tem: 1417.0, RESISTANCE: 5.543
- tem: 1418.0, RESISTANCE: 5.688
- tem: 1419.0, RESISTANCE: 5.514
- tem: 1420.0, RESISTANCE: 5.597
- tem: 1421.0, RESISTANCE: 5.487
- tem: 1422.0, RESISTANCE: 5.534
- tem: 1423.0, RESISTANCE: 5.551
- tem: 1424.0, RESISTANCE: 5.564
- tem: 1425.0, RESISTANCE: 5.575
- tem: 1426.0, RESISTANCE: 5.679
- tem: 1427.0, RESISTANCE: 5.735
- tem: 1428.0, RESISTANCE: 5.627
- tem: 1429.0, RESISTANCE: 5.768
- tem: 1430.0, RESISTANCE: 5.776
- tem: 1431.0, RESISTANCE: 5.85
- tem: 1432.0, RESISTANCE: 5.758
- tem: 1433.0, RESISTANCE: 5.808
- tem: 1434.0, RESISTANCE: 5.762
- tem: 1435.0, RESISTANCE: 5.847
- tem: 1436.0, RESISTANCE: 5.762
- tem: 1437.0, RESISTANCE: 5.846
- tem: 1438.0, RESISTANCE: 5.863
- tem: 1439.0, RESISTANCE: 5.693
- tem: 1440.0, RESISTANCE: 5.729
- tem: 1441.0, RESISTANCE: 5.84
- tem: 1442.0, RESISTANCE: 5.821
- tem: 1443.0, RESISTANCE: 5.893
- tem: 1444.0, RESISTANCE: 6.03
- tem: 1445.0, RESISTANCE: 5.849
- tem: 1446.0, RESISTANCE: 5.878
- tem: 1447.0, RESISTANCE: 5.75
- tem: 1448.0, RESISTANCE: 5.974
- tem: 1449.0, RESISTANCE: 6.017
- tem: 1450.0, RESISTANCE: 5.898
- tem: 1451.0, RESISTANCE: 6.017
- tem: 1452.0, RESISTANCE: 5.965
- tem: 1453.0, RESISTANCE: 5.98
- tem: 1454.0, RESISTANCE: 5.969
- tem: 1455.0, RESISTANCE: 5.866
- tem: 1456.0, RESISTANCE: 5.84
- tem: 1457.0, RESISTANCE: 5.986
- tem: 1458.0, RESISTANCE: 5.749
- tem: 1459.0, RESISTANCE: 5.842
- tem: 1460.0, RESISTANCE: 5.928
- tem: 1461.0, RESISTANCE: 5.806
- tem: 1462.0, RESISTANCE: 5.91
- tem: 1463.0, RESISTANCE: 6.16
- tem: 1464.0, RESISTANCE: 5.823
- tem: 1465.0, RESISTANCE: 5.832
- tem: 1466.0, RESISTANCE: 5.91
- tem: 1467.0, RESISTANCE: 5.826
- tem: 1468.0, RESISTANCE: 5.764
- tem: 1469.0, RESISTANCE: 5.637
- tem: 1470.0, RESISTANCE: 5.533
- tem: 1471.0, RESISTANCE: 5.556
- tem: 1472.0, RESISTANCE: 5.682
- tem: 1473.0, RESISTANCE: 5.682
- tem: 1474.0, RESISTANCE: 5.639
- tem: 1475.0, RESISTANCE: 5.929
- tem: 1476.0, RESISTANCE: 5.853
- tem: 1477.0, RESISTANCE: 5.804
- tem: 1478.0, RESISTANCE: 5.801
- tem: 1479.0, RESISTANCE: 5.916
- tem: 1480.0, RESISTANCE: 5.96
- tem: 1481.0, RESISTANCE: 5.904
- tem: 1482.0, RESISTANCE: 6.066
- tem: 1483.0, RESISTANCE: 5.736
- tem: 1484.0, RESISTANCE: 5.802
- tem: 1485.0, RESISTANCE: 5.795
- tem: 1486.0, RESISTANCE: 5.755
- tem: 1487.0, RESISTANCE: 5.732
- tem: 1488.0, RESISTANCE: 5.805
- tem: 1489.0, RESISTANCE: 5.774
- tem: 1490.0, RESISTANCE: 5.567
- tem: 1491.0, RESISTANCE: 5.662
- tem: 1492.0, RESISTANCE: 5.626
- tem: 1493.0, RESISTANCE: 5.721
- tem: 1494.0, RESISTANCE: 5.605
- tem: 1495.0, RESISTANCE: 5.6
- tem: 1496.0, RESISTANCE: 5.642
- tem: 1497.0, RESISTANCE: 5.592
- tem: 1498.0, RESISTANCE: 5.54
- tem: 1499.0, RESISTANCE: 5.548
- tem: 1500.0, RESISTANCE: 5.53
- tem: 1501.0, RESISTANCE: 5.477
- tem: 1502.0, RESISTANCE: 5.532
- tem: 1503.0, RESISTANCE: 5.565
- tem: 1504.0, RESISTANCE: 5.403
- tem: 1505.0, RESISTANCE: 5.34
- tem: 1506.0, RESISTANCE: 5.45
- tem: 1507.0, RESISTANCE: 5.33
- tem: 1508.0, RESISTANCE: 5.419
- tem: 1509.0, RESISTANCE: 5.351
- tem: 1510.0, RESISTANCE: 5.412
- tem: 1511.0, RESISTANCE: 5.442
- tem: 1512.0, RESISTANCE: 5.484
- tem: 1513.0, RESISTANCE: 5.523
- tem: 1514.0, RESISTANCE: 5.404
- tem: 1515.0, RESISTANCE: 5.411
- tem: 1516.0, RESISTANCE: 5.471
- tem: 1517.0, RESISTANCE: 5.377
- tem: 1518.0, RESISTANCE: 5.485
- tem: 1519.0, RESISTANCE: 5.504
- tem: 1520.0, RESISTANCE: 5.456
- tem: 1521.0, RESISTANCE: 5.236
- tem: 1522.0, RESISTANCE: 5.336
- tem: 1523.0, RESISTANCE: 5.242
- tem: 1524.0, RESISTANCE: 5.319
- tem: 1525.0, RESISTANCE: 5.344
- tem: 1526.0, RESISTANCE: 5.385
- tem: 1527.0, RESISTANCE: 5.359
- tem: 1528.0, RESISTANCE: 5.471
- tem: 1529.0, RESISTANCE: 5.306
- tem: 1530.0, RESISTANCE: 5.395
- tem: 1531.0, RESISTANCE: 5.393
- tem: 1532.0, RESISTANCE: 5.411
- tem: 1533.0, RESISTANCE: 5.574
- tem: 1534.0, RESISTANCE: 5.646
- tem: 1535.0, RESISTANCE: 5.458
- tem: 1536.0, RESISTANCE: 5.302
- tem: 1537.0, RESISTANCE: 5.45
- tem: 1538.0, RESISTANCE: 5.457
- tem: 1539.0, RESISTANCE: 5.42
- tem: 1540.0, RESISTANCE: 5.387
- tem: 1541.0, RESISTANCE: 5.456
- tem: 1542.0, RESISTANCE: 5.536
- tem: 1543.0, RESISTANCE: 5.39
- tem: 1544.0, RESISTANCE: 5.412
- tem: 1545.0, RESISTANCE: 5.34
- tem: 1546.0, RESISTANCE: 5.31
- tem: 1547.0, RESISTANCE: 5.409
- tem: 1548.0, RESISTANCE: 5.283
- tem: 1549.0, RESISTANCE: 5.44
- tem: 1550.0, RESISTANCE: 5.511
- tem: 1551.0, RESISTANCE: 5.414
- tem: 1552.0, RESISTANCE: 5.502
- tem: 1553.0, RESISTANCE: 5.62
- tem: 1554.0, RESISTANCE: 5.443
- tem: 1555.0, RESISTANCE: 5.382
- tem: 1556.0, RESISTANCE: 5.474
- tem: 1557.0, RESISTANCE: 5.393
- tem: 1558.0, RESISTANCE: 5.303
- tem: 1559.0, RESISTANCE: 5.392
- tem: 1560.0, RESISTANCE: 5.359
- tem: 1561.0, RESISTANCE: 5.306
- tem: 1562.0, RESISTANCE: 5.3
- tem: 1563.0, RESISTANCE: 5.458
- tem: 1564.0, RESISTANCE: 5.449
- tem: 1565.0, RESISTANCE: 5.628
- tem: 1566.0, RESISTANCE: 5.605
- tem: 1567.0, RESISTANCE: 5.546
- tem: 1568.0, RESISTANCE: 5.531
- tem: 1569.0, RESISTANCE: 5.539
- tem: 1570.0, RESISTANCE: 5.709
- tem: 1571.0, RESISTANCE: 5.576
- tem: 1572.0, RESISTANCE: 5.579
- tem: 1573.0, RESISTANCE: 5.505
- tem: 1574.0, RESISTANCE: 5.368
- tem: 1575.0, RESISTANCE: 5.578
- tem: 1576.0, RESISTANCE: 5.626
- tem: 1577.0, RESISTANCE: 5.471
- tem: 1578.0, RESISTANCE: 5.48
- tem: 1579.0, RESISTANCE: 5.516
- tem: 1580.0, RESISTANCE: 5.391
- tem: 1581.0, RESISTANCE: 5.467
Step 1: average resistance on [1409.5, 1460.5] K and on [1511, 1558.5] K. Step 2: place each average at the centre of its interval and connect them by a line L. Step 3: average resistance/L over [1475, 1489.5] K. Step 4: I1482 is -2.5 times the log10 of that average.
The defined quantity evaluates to -0.048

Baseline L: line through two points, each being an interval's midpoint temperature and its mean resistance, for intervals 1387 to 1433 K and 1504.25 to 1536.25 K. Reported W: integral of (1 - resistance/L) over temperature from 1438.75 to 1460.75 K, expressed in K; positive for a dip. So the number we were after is -1.8 K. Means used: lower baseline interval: 5.47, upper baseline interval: 5.41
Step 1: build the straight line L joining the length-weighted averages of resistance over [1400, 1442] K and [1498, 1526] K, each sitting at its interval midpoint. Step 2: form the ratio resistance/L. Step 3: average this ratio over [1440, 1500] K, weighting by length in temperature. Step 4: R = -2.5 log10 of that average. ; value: -0.06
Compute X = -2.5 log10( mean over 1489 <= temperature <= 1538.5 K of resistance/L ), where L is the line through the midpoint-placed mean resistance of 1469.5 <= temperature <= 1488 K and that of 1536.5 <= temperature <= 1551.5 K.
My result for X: 0.02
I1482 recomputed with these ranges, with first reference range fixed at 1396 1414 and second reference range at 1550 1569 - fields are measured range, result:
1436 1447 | -0.08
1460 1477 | -0.07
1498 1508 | -0.01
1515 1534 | 0.01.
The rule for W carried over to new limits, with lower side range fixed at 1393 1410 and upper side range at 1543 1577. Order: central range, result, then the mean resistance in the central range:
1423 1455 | -2.56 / 5.82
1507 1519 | 0.00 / 5.43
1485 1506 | -0.69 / 5.6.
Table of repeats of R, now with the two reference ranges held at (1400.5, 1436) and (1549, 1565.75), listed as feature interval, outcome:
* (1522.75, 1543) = 0.008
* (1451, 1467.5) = -0.073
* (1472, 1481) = -0.061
